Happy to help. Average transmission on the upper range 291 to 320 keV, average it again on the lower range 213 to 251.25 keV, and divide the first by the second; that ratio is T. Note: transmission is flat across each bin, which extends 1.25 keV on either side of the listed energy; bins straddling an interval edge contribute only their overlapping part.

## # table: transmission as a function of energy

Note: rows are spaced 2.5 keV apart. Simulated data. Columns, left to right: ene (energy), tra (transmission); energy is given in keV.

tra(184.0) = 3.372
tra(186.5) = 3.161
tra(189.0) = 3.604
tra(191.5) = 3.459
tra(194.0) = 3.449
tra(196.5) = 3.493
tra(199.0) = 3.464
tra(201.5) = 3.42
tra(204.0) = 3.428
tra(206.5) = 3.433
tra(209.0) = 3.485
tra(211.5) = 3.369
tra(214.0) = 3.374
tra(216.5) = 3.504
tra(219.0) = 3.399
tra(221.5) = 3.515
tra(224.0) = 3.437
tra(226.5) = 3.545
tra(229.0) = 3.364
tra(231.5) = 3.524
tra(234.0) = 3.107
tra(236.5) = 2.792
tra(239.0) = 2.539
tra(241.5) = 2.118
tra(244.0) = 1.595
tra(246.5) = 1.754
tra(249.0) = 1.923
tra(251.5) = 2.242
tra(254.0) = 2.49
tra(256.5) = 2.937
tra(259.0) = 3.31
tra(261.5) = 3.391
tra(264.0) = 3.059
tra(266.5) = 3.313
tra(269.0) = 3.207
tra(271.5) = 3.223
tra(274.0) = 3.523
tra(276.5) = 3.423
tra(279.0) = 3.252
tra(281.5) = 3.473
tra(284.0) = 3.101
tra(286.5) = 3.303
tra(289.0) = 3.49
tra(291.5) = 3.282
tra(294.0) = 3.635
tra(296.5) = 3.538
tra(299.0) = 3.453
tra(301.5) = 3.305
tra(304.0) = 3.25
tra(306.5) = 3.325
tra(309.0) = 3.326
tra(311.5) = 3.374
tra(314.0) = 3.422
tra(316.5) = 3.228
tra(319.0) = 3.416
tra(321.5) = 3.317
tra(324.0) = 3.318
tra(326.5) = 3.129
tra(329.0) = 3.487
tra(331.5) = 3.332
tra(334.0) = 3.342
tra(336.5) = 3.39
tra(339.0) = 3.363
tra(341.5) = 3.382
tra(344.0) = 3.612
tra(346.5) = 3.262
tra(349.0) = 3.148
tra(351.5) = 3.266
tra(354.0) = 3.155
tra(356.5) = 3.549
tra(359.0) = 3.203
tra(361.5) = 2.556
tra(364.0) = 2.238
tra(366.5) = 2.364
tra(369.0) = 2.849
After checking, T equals 1.17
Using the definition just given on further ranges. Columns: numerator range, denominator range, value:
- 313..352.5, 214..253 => 1.18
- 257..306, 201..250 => 1.10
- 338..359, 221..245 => 1.13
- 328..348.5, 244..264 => 1.33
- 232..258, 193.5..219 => 0.70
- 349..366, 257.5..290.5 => 0.90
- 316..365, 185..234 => 0.94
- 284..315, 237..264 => 1.37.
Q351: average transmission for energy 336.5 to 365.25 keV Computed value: 3.17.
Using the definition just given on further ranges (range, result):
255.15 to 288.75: 3.27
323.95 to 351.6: 3.34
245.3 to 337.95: 3.2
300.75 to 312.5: 3.32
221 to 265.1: 2.8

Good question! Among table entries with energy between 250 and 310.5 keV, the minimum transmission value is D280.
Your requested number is 2.242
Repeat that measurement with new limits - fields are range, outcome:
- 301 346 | 3.129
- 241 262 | 1.595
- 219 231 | 3.364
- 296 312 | 3.25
